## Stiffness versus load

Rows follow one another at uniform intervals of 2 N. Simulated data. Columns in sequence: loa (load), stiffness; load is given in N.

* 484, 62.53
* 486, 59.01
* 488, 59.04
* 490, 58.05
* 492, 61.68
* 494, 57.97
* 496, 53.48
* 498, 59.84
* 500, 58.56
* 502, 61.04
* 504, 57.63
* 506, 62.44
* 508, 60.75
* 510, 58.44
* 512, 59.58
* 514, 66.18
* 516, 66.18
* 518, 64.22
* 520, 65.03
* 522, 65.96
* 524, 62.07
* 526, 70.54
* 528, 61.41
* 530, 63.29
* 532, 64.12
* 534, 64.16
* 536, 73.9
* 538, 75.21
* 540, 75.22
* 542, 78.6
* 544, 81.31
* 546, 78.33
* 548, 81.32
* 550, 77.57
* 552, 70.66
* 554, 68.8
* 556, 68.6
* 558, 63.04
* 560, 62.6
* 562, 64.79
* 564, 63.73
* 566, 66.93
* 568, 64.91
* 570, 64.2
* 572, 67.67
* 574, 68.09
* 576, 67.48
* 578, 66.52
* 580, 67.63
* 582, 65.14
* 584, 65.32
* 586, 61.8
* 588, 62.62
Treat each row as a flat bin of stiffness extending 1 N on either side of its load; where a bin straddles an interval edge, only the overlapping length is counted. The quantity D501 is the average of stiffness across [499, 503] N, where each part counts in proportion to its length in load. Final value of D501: 59.8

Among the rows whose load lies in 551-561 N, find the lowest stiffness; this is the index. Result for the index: 62.6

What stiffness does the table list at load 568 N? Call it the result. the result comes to 64.91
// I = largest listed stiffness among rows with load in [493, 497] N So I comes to 57.97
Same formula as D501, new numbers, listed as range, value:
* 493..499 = 57.1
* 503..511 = 59.8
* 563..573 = 65.5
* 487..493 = 59.6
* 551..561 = 66.7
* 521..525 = 64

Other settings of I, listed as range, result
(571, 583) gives 68.09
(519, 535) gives 70.54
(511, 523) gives 66.18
